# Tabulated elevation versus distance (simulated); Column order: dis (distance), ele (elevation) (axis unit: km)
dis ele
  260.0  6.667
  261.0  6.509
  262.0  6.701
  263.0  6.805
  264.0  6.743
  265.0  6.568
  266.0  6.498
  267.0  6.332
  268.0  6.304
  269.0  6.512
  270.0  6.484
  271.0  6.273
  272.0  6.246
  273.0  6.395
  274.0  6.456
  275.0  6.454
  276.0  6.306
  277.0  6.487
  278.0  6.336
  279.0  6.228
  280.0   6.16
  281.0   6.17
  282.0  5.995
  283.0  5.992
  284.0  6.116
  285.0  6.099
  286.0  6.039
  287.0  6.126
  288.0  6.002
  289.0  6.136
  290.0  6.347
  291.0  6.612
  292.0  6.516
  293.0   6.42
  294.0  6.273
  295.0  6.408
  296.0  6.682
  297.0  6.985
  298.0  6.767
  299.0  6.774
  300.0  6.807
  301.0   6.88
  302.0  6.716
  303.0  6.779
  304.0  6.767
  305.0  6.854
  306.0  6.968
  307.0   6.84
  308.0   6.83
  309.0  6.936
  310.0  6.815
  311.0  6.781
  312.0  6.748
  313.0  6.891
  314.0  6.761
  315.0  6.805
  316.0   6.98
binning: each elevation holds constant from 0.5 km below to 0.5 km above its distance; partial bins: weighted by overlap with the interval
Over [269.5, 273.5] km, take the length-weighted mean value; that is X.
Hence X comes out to 6.35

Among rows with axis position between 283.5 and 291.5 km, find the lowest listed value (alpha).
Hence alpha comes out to 6.002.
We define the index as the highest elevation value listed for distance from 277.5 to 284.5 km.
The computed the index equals 6.336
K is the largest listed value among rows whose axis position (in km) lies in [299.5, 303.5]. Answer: 6.88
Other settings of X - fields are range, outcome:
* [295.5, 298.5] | 6.81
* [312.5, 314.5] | 6.83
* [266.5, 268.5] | 6.32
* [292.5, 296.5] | 6.45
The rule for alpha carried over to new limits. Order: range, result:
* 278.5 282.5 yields 5.995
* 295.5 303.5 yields 6.682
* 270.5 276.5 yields 6.246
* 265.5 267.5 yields 6.332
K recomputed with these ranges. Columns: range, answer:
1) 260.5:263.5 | 6.805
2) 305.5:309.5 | 6.968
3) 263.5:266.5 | 6.743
